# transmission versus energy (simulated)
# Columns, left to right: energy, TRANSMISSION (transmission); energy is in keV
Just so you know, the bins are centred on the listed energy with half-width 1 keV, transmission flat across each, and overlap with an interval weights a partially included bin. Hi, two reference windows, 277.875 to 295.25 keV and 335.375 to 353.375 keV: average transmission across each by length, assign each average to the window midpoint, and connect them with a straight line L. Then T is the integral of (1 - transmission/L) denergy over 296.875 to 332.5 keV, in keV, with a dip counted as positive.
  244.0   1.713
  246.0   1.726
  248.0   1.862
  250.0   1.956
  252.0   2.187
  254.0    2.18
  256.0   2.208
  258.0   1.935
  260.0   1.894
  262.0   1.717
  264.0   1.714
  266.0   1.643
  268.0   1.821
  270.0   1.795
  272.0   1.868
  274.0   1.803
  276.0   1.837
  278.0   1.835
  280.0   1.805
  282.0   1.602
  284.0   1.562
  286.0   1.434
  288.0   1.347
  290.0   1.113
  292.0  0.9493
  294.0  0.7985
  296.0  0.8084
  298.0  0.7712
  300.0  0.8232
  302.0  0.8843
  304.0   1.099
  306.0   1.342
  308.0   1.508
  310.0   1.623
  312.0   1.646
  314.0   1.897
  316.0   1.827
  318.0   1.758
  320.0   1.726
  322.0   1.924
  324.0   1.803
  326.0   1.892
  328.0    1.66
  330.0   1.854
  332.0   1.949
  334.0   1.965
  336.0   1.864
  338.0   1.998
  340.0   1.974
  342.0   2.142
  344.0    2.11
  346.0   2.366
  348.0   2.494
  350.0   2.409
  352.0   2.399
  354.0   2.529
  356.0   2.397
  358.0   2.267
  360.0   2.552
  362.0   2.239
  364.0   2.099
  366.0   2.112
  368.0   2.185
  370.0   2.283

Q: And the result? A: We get 4.9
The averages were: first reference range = 1.35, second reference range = 2.21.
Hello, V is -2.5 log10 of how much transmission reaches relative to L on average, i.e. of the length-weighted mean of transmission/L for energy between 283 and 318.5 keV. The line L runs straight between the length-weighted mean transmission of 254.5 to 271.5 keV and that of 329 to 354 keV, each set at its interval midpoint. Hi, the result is 0.481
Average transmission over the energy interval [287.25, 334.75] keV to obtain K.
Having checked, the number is 1.45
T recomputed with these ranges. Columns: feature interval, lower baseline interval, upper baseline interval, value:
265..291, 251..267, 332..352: 4.34 keV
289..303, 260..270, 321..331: 7.12 keV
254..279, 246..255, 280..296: -2.49 keV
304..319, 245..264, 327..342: 2.36 keV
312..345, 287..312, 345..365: -2.52 keV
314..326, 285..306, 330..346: -1.76 keV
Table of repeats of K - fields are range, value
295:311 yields 1.11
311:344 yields 1.87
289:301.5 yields 0.878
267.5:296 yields 1.51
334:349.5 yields 2.13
